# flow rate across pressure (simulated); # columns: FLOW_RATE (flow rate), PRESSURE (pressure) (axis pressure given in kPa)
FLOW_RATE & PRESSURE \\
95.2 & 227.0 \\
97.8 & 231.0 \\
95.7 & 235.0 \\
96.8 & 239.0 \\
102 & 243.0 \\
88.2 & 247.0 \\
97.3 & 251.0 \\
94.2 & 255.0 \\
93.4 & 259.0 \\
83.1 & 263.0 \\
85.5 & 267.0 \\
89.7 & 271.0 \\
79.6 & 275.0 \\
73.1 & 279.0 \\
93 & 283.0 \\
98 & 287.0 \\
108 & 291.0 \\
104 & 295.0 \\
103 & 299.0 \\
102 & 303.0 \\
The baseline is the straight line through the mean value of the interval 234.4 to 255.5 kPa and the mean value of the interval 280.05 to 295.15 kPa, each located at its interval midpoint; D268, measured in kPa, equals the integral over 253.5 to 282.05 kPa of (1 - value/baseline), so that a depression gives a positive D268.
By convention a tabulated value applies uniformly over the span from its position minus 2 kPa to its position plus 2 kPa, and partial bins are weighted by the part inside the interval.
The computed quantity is 3.4 kPa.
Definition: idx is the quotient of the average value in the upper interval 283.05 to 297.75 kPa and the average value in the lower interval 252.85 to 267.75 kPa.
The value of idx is 1.14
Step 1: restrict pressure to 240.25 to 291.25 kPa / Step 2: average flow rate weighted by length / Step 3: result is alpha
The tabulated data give 90.7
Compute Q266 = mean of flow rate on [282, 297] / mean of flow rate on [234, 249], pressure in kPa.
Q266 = 1.06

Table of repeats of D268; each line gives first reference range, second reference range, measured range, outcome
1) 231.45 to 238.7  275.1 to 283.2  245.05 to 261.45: -0.6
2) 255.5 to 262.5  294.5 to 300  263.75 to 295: 2.5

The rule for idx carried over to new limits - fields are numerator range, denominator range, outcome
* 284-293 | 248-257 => 1.07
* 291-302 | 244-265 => 1.14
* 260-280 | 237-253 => 0.87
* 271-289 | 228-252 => 0.90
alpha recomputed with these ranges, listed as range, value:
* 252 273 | 89.6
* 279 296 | 97.3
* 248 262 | 93.6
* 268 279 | 82.6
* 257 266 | 87.9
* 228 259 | 95.8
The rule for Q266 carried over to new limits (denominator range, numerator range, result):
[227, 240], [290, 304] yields 1.08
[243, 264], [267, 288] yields 0.93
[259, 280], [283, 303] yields 1.22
